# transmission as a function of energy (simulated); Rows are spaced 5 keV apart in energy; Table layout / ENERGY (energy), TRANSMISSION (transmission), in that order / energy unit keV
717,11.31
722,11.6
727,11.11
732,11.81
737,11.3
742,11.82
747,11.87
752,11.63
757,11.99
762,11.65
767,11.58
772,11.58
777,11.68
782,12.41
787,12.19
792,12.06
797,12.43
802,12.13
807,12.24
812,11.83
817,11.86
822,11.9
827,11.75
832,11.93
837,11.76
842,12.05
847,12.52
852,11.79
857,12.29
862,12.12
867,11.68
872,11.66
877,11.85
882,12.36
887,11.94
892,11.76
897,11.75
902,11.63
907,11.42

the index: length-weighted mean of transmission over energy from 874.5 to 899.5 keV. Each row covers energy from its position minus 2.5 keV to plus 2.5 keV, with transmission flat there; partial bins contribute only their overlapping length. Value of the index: 11.9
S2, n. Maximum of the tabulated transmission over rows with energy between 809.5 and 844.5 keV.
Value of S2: 12.05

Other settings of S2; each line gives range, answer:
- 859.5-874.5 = 12.12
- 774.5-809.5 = 12.43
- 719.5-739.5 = 11.81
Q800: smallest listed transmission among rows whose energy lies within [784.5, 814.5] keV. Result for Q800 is 11.83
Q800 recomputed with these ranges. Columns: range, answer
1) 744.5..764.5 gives 11.63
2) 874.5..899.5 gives 11.75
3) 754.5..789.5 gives 11.58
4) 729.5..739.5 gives 11.3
